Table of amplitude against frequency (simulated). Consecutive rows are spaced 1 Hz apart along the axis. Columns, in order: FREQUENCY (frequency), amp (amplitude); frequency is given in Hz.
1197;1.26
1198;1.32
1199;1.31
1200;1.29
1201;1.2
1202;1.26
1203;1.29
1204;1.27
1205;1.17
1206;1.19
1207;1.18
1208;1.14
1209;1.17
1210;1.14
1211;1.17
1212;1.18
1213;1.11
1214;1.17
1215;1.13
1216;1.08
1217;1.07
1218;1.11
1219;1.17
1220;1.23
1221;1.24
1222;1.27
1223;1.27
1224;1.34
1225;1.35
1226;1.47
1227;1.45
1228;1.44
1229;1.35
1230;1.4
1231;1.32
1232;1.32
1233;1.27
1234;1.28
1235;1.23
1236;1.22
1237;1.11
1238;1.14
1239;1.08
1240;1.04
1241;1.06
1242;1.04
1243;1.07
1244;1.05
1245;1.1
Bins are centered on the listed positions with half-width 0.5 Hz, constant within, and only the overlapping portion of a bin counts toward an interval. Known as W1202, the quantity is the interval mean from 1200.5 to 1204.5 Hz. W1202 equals 1.25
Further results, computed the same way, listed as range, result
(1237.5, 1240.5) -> 1.09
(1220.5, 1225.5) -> 1.29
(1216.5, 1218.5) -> 1.09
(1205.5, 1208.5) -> 1.17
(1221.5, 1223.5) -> 1.27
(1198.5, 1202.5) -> 1.27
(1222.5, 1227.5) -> 1.38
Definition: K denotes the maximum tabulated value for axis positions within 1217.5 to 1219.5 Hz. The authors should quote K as 1.17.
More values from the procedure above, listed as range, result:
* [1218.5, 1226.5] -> 1.47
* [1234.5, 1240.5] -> 1.23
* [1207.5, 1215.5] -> 1.18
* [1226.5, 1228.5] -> 1.45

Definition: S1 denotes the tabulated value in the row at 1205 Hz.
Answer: 1.17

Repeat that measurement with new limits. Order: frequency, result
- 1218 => 1.11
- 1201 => 1.2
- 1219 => 1.17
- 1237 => 1.11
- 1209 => 1.17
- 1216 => 1.08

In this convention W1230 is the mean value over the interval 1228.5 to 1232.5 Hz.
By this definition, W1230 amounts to 1.35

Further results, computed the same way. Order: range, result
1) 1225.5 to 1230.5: 1.42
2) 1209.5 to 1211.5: 1.15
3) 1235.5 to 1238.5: 1.16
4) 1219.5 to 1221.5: 1.23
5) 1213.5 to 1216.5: 1.13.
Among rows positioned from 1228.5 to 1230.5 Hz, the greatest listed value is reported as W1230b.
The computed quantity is 1.4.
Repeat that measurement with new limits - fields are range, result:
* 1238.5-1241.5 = 1.08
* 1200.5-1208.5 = 1.29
